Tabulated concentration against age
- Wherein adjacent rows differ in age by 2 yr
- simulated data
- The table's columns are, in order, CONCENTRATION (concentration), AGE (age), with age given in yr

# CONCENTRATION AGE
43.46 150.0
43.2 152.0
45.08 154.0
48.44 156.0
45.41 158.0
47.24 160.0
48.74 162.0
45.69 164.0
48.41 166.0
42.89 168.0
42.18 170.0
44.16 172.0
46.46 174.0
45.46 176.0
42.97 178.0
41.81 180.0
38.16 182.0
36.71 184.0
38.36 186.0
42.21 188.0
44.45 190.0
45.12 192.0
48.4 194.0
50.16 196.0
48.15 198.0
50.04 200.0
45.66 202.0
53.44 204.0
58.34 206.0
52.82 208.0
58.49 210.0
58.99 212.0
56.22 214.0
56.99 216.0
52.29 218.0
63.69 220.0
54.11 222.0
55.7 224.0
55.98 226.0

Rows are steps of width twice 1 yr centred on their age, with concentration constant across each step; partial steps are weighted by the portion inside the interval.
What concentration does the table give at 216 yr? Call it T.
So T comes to 56.99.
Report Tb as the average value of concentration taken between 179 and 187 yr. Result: 38.8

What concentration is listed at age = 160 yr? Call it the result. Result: 47.24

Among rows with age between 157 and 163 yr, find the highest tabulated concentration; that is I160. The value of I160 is 48.74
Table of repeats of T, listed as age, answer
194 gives 48.4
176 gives 45.46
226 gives 55.98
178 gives 42.97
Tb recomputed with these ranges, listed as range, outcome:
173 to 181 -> 44.2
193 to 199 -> 48.9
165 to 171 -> 44.5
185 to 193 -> 42.5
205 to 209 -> 55.6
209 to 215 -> 57.9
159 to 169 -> 46.6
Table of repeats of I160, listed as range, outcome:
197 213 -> 58.99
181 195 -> 48.4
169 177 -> 46.46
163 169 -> 48.41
